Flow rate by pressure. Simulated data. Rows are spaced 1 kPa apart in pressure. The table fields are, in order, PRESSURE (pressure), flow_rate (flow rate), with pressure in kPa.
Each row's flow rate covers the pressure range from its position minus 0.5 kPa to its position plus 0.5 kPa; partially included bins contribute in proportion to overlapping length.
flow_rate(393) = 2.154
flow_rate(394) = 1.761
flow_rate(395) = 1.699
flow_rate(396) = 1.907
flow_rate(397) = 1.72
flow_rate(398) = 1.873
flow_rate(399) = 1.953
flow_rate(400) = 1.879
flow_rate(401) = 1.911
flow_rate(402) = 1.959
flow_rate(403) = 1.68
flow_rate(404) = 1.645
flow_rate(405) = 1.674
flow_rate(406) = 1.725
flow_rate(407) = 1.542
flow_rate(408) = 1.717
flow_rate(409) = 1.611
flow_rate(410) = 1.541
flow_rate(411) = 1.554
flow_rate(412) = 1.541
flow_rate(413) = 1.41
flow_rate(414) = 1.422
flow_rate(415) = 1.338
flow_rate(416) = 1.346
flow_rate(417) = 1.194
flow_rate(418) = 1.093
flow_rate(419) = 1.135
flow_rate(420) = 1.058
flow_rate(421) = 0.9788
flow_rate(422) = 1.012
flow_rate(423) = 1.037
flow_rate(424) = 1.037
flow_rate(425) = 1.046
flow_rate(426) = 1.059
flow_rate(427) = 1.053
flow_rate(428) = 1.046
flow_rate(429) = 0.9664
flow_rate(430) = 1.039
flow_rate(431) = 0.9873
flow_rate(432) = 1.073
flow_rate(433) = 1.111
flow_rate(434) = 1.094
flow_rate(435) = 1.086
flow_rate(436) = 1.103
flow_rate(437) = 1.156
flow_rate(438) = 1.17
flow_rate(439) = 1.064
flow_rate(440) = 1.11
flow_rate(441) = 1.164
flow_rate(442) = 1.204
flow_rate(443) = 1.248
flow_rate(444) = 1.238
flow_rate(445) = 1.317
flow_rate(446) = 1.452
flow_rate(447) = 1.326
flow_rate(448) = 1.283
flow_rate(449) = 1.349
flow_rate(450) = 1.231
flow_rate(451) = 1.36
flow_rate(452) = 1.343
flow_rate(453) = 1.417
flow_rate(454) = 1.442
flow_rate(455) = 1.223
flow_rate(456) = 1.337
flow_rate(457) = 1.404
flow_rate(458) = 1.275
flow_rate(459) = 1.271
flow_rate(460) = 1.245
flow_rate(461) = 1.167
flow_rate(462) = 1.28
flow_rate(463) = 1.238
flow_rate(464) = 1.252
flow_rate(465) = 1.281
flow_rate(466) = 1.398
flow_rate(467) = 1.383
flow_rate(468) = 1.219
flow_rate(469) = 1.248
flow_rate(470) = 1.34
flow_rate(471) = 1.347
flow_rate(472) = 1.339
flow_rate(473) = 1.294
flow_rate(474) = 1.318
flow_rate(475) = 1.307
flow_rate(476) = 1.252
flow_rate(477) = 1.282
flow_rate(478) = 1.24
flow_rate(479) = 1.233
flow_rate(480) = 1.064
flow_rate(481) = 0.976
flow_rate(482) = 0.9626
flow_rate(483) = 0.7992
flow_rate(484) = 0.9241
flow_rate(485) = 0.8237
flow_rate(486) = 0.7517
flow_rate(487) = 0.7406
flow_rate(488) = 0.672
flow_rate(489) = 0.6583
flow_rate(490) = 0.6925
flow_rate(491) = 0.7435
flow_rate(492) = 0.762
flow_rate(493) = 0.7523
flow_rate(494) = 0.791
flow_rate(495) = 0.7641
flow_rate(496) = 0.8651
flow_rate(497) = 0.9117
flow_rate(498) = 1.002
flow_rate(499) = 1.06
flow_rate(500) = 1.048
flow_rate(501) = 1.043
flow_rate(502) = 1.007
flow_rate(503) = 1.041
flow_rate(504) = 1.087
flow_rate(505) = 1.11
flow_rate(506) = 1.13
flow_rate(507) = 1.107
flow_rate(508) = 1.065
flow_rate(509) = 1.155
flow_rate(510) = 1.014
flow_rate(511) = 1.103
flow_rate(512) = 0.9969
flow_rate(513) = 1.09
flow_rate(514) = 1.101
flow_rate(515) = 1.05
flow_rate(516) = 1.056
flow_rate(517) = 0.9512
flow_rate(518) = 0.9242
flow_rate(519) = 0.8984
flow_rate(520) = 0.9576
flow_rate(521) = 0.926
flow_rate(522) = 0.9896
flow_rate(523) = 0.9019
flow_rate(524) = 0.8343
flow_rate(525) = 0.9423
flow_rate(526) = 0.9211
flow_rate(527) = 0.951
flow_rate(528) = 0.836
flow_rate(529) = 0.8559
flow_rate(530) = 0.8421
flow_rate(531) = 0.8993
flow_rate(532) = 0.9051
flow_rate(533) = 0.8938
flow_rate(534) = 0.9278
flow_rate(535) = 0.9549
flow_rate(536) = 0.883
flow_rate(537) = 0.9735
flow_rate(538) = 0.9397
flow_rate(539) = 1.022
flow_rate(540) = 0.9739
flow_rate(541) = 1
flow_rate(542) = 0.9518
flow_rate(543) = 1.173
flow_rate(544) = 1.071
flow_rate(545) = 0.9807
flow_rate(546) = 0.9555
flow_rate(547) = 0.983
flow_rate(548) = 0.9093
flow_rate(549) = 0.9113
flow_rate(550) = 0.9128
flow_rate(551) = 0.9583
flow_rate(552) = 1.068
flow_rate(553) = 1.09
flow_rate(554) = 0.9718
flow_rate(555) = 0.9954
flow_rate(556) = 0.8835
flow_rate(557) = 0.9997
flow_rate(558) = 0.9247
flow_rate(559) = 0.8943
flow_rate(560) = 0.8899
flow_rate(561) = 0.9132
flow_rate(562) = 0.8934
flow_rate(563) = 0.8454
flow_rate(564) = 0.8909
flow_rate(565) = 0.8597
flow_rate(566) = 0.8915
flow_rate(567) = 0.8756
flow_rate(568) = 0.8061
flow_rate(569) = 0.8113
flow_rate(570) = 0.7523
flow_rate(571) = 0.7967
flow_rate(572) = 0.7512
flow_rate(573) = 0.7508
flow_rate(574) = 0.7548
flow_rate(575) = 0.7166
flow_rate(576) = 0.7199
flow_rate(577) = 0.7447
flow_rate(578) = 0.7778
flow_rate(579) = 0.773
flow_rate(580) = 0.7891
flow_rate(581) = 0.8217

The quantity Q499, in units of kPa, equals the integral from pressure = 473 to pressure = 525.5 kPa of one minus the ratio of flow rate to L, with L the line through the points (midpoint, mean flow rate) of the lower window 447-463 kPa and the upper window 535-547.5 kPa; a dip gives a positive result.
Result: 7.4 kPa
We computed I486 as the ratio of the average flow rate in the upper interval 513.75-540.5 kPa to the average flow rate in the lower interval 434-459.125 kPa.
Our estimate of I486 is 0.7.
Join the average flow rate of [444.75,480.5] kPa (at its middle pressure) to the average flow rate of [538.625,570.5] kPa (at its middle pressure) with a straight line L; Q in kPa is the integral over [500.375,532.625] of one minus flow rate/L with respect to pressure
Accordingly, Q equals 2.94 kPa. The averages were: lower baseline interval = 1.3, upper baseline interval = 0.939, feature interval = 0.99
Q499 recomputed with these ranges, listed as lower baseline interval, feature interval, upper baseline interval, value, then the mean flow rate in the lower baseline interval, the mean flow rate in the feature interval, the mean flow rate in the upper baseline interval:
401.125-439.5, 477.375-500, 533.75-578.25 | 4.41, 1.28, 0.878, 0.906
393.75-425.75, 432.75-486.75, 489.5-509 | -1.26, 1.49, 1.22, 0.952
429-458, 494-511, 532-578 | 0.53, 1.22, 1.02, 0.907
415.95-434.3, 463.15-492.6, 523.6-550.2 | -2.09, 1.06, 1.08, 0.942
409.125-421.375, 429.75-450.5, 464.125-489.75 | 0.80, 1.31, 1.18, 1.11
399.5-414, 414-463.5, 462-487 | 7.89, 1.66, 1.19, 1.17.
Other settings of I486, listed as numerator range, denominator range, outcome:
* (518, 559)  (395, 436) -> 0.69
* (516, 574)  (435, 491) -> 0.78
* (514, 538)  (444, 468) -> 0.71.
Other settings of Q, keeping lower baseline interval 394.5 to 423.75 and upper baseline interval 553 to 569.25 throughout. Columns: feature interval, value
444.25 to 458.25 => 0.09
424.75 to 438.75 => 3.49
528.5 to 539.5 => 1.03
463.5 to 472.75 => -0.23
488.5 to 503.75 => 3.72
